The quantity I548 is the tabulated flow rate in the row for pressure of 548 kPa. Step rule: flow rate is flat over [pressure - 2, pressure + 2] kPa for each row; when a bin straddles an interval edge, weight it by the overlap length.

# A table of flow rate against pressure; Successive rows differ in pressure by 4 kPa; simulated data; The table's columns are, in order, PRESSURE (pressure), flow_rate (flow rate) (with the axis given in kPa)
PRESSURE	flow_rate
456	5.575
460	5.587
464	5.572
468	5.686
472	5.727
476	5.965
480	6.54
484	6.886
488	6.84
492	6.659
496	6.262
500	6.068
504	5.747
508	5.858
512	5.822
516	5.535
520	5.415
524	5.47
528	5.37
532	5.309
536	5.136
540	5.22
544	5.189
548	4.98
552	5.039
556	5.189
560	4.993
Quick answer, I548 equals 4.98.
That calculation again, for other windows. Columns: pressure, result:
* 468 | 5.686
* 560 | 4.993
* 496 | 6.262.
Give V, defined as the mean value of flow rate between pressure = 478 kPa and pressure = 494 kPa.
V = 6.73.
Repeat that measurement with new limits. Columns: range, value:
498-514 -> 5.87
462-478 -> 5.74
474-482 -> 6.25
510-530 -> 5.52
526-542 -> 5.26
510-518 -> 5.68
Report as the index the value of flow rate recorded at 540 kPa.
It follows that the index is 5.22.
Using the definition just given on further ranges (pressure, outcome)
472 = 5.727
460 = 5.587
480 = 6.54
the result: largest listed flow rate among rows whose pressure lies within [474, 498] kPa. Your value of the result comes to 6.886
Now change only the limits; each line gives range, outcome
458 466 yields 5.587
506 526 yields 5.858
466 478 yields 5.965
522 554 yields 5.47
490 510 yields 6.659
